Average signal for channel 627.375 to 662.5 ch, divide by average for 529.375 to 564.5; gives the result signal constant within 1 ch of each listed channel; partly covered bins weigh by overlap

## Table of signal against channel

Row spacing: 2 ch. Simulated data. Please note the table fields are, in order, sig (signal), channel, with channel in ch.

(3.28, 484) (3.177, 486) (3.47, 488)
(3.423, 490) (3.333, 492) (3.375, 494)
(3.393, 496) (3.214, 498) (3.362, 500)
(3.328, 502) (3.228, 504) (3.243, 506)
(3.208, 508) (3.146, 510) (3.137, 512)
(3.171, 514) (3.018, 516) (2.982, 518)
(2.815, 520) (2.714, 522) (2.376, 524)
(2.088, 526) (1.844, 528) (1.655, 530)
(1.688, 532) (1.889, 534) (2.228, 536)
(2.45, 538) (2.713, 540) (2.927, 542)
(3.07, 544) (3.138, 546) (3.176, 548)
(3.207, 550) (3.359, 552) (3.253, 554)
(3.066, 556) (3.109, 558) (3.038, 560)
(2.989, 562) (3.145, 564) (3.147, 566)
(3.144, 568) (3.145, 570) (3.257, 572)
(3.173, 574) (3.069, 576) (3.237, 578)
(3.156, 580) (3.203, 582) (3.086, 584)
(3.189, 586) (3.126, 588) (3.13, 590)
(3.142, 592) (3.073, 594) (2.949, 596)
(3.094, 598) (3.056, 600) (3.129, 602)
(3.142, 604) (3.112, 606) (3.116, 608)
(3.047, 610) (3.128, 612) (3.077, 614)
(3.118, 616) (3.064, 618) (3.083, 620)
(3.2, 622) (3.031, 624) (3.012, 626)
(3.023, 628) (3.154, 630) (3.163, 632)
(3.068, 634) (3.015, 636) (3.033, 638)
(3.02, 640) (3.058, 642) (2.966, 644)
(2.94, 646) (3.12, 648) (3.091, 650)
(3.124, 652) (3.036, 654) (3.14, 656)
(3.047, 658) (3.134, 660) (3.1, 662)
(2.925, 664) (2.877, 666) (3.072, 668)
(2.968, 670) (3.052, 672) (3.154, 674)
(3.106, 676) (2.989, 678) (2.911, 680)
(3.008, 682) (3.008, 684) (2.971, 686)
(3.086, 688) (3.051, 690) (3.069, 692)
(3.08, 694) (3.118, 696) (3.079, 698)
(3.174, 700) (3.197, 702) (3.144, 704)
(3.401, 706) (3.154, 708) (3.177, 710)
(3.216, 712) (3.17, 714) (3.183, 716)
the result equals 1.1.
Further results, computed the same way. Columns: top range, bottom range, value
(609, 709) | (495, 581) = 1.05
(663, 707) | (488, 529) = 1.01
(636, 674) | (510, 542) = 1.22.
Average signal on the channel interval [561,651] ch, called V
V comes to 3.1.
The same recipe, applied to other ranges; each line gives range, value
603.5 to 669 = 3.07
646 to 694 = 3.04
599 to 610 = 3.11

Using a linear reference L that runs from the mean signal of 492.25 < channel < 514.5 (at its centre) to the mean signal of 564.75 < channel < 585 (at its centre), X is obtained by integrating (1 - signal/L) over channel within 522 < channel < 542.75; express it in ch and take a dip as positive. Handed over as 6.55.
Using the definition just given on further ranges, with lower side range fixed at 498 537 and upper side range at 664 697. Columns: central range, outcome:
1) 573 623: -4.4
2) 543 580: -4.8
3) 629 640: -0.5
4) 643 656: -0.4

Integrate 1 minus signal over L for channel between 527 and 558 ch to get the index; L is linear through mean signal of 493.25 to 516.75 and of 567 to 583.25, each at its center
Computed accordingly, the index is 5.2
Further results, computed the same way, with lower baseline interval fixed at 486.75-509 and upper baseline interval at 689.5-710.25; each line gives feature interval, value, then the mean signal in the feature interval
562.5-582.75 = 0.6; 3.16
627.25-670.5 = 2.0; 3.05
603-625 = 0.8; 3.1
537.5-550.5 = 1.3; 2.96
